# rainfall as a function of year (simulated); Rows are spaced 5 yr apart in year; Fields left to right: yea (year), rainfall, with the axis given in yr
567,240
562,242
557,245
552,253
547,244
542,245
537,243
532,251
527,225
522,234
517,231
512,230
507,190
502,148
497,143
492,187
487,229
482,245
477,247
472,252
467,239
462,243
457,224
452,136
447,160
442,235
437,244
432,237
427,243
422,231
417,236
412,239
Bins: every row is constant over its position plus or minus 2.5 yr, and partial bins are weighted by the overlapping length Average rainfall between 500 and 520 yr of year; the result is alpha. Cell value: 202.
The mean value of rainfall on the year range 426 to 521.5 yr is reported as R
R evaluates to 214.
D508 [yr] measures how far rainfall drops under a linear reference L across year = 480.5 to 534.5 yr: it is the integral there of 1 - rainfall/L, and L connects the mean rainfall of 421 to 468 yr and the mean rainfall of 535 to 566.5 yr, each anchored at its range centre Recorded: 5.7 yr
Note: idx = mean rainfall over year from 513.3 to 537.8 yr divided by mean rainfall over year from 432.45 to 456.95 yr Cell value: 1.2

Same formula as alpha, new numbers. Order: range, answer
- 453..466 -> 223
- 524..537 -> 239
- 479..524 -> 204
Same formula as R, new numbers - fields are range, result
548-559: 248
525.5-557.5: 244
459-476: 244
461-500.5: 220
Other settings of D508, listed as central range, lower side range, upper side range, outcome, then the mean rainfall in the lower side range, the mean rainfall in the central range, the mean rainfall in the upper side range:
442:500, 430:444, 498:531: 3.9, 239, 210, 209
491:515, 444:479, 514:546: 5.1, 214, 180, 238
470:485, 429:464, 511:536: -1.8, 211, 247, 235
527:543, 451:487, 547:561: 0.0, 231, 243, 247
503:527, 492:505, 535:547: -3.4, 155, 217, 244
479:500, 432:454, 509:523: 1.7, 200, 201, 230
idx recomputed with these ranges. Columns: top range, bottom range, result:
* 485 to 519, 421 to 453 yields 0.90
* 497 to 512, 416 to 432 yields 0.74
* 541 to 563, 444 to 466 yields 1.26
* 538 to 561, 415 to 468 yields 1.12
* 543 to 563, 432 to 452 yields 1.19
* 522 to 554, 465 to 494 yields 1.04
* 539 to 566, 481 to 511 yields 1.29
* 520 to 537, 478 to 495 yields 1.08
